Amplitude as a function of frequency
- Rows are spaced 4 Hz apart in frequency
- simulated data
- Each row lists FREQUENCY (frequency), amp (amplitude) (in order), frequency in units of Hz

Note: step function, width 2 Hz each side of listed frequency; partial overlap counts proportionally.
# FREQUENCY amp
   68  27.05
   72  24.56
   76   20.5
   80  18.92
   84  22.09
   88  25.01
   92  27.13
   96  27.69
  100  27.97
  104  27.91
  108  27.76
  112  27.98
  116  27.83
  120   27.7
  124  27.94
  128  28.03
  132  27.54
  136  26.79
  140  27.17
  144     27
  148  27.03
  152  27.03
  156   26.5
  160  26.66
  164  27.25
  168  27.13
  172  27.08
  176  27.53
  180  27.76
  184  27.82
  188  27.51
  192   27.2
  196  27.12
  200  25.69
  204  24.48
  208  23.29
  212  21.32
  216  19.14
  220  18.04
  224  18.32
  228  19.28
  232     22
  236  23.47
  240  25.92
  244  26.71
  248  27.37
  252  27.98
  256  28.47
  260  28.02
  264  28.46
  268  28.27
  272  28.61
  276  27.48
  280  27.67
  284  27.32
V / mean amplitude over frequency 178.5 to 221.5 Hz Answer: 24.5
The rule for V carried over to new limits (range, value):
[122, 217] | 26.4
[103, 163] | 27.4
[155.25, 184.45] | 27.2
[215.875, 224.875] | 18.4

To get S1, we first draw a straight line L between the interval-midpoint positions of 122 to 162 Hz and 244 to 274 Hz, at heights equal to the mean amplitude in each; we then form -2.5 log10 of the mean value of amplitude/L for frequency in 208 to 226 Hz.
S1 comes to 0.37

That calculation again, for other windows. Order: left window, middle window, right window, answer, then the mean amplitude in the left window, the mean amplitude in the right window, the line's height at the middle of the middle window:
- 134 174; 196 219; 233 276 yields 0.18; 27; 27.2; 27.1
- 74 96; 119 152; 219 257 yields -0.17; 23.2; 23.8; 23.4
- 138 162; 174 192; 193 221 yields -0.12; 26.9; 23.1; 24.7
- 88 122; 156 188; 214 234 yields -0.19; 27.6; 19.4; 23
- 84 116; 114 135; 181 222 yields -0.06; 27.1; 24.2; 26.4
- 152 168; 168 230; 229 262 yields 0.10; 26.9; 26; 26.5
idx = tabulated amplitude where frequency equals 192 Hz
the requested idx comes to 27.2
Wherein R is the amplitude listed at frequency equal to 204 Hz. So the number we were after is 24.48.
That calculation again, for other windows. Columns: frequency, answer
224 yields 18.32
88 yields 25.01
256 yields 28.47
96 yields 27.69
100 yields 27.97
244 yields 26.71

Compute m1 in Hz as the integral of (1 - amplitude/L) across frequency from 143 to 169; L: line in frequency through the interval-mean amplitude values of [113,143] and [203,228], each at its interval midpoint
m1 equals -1.7 Hz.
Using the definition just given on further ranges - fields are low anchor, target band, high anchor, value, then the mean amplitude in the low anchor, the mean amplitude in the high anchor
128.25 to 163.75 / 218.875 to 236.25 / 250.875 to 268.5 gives 4.92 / 27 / 28.3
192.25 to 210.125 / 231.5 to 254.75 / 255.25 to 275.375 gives 1.18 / 25.3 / 28.3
